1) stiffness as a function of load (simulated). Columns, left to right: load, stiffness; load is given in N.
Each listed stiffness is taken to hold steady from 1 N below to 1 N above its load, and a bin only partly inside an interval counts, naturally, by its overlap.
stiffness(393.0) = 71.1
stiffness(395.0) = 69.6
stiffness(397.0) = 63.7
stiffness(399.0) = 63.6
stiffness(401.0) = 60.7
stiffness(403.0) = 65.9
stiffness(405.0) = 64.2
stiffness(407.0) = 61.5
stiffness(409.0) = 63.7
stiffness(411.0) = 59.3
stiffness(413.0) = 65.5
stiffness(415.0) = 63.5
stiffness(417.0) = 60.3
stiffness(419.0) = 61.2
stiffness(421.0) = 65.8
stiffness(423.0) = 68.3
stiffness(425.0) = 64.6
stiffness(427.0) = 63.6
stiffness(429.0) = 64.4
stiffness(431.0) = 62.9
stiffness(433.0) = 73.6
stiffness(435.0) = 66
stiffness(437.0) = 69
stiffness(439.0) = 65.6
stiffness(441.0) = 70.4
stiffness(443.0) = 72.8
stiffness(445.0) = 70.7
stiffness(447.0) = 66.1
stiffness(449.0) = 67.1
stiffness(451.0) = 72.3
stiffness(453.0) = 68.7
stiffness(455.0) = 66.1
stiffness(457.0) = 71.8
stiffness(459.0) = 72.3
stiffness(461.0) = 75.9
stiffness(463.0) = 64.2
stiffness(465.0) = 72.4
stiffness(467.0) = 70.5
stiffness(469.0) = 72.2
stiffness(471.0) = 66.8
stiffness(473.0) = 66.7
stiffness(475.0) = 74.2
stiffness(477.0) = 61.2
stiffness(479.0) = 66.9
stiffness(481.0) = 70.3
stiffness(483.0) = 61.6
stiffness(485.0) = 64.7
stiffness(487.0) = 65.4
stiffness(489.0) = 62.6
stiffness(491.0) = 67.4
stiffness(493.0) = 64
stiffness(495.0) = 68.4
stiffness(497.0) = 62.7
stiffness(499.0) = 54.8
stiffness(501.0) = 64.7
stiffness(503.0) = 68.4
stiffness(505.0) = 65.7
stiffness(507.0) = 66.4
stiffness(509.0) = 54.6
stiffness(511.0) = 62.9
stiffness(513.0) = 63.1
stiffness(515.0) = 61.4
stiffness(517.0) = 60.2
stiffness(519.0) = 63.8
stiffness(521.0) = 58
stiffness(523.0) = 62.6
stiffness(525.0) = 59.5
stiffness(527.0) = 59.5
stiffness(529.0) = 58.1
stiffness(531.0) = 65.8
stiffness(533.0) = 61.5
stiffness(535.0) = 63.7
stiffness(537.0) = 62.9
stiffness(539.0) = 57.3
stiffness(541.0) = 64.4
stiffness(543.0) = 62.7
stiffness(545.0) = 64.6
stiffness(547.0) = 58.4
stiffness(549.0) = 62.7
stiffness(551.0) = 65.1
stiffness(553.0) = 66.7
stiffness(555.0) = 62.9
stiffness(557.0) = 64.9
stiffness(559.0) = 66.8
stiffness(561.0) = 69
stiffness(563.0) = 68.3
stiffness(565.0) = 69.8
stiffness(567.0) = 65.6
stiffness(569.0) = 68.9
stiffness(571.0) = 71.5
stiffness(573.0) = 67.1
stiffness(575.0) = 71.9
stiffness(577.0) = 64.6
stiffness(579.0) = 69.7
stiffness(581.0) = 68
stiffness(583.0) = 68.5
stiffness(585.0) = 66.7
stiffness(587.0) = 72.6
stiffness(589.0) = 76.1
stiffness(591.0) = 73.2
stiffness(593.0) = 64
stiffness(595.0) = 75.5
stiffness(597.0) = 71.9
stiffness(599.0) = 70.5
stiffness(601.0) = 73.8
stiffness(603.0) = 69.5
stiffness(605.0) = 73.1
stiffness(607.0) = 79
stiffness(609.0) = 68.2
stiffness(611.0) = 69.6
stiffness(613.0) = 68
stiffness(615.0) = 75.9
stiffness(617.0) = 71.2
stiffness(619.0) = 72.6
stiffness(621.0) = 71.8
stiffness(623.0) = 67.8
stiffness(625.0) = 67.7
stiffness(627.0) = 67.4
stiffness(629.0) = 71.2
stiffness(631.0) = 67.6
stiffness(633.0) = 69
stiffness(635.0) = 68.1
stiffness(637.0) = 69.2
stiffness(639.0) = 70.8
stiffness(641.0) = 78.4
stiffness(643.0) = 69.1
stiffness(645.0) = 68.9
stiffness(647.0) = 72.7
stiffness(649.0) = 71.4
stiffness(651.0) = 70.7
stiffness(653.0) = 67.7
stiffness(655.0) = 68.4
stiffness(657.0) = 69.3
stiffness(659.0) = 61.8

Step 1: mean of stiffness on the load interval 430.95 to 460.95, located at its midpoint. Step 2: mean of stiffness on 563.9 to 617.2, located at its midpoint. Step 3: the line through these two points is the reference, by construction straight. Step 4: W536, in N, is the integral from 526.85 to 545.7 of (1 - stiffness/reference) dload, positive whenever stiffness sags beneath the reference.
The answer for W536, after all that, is 2.15 N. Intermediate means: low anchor 69.4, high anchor 70.5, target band 62.1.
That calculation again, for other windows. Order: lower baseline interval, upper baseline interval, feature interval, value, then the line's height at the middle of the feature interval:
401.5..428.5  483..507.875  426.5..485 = -4.0 N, 64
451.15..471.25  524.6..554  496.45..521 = 1.2 N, 65.4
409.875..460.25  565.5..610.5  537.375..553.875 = 1.6 N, 69.5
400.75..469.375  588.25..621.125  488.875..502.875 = 1.0 N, 68.8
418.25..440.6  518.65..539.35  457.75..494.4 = -2.3 N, 63.8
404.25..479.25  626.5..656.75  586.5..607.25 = -0.9 N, 69.4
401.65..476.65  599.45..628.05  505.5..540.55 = 3.9 N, 69.1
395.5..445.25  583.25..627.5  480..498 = 0.6 N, 67.4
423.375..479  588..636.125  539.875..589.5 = 2.3 N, 70.2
